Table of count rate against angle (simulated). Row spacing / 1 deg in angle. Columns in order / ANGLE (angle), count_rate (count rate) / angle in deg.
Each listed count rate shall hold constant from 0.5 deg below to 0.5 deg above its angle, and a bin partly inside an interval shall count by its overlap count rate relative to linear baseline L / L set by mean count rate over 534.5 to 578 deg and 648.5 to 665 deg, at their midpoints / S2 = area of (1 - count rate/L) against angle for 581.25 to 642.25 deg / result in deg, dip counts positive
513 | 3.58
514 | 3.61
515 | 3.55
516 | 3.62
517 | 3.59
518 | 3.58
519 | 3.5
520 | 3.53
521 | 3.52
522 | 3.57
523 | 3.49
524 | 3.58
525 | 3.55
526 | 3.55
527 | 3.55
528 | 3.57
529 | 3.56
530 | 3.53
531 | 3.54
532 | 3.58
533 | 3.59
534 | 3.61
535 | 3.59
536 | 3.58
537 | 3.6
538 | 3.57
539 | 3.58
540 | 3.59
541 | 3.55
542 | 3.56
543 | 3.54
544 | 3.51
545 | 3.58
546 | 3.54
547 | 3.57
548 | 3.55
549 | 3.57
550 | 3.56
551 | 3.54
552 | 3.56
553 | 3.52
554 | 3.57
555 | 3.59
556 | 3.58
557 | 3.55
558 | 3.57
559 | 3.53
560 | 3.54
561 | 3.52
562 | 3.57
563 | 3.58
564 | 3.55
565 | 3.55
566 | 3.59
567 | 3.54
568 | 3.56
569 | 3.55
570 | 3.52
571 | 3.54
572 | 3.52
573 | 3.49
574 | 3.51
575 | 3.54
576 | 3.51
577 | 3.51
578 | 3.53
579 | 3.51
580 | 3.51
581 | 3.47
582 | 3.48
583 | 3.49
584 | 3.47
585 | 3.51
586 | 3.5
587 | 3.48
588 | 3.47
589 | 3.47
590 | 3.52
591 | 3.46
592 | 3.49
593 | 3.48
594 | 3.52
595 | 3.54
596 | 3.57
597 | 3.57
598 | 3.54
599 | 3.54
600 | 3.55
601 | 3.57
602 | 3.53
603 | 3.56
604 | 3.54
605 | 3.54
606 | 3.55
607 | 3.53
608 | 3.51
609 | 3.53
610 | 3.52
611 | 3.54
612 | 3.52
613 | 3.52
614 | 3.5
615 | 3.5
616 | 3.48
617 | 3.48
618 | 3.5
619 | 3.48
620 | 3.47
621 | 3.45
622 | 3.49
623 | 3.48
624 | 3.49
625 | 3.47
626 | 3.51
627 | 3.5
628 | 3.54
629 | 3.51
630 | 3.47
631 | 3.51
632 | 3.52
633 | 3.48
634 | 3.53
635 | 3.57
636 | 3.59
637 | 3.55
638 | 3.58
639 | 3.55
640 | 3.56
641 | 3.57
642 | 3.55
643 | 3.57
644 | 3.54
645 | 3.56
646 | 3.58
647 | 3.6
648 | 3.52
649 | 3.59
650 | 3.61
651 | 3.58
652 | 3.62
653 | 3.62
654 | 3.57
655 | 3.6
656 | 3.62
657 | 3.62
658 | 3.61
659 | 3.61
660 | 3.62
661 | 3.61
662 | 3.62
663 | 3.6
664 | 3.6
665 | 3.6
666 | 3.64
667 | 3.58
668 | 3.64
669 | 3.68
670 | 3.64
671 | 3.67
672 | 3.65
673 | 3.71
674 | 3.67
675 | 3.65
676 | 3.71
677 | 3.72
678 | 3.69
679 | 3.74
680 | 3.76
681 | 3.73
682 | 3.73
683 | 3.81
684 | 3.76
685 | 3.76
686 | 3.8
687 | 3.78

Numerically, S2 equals 1.1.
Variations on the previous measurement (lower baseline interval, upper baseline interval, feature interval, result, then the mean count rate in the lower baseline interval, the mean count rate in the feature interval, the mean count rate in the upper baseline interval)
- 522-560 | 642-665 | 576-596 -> 0.43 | 3.56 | 3.5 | 3.59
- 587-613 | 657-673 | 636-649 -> 0.10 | 3.53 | 3.56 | 3.63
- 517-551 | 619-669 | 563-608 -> 0.47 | 3.56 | 3.52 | 3.56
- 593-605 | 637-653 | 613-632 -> 0.36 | 3.54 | 3.49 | 3.57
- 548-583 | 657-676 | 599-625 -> 0.51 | 3.54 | 3.51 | 3.63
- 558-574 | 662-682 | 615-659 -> 1.03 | 3.54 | 3.54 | 3.67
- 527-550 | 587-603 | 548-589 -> 0.13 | 3.57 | 3.53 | 3.52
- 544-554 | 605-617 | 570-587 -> 0.15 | 3.55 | 3.51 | 3.52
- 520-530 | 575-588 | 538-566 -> -0.27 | 3.55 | 3.56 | 3.5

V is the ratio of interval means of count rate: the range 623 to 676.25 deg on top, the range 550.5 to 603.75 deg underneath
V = 1.0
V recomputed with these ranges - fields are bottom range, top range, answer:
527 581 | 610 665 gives 1.00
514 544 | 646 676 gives 1.02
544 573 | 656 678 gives 1.03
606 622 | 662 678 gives 1.04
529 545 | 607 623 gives 0.98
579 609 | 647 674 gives 1.03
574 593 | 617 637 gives 1.00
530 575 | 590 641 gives 0.99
